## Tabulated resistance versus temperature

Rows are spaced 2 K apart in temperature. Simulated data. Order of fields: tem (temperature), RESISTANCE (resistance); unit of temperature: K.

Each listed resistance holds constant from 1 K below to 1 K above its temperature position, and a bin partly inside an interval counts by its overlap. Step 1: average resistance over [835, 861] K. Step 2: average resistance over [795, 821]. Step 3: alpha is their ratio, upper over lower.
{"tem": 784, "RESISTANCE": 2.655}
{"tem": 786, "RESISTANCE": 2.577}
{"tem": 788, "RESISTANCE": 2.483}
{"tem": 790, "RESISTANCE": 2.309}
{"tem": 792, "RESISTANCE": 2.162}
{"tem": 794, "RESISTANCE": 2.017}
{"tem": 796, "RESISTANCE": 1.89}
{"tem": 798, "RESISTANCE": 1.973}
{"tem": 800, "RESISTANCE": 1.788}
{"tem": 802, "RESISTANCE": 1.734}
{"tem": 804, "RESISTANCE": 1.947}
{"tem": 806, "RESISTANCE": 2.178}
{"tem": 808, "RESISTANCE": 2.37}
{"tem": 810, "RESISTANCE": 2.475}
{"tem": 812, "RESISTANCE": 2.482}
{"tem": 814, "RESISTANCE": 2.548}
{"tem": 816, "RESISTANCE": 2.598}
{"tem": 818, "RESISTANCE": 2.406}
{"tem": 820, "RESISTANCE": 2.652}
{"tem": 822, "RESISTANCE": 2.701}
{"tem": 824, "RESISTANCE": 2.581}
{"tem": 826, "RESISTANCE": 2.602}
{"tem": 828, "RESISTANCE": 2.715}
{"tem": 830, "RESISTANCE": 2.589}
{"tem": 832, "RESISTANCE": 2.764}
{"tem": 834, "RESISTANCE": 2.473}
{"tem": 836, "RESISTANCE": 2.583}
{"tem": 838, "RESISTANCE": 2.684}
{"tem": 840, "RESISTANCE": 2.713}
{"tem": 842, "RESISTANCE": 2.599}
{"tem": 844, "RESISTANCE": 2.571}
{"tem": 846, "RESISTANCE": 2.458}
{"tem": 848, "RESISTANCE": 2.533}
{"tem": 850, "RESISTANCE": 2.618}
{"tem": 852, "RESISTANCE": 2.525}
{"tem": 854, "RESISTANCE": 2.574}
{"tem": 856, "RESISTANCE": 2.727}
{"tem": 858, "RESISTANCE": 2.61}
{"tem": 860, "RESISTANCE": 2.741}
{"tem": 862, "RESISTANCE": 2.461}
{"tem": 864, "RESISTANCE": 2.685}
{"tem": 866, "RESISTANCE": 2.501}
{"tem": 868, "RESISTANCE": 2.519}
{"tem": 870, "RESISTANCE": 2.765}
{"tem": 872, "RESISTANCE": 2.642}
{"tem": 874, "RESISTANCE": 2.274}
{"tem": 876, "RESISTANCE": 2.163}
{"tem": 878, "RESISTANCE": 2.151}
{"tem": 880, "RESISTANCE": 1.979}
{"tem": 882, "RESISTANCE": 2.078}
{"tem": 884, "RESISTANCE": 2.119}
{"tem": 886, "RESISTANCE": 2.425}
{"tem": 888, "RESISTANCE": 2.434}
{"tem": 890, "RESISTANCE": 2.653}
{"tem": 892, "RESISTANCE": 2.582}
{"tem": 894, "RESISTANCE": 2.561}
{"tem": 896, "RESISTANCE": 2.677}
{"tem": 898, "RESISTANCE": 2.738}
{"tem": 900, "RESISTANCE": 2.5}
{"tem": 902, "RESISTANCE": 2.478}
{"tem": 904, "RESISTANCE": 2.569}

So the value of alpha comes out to 1.17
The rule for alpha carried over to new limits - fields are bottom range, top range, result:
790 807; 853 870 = 1.32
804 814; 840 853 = 1.09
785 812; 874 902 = 1.11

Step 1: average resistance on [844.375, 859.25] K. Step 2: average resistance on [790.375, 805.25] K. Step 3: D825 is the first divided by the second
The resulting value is 1.32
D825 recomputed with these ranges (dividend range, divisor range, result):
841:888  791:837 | 1.05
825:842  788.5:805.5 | 1.32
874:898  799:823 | 1.02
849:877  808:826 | 1.00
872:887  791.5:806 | 1.14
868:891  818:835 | 0.89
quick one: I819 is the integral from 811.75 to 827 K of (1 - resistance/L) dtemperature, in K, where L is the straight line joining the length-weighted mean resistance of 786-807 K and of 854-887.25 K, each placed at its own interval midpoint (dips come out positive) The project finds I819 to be -2.7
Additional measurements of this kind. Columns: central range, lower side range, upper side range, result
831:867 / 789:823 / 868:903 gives -3.9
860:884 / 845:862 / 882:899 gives 1.5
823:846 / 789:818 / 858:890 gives -3.4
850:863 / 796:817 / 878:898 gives -1.6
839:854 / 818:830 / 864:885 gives -0.5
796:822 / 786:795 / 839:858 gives 1.3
